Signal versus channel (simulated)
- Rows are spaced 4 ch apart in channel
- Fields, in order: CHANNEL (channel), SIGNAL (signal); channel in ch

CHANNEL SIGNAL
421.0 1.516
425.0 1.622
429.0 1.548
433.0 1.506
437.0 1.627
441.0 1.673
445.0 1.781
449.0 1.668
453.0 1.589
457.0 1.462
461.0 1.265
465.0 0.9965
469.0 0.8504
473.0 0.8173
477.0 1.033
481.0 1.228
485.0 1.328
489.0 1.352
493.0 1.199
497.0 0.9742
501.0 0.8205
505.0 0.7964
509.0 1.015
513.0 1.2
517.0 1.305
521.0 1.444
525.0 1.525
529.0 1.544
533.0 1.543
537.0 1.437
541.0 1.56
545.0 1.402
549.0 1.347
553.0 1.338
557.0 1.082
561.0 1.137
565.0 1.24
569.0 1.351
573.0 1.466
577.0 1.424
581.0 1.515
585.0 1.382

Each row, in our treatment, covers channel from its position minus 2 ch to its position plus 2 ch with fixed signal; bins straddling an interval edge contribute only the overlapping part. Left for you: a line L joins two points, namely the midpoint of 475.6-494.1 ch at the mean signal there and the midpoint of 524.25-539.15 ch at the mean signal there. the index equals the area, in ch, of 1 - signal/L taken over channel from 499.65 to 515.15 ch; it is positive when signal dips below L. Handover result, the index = 4.6 ch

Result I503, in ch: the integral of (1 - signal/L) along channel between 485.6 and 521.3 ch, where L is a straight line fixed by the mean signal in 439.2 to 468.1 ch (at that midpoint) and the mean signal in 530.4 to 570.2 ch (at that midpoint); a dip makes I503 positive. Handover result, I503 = 7.3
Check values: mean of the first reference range 1.47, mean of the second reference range 1.35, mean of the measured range 1.12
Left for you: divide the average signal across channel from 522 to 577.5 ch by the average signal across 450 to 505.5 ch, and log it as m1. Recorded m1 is 1.2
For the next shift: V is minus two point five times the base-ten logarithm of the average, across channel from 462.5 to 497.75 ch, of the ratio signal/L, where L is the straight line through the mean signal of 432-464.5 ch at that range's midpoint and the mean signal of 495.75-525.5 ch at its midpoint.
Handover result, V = 0.20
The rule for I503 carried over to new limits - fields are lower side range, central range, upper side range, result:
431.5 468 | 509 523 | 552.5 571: 0.6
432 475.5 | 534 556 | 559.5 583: -0.7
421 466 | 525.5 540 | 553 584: -1.4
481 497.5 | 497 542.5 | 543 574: -0.4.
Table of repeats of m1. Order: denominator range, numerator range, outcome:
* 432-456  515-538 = 0.90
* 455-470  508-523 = 1.08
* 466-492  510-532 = 1.26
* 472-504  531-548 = 1.35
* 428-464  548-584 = 0.85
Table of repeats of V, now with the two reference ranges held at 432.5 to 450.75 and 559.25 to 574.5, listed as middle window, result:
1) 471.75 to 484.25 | 0.406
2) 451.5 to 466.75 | 0.214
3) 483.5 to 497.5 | 0.226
